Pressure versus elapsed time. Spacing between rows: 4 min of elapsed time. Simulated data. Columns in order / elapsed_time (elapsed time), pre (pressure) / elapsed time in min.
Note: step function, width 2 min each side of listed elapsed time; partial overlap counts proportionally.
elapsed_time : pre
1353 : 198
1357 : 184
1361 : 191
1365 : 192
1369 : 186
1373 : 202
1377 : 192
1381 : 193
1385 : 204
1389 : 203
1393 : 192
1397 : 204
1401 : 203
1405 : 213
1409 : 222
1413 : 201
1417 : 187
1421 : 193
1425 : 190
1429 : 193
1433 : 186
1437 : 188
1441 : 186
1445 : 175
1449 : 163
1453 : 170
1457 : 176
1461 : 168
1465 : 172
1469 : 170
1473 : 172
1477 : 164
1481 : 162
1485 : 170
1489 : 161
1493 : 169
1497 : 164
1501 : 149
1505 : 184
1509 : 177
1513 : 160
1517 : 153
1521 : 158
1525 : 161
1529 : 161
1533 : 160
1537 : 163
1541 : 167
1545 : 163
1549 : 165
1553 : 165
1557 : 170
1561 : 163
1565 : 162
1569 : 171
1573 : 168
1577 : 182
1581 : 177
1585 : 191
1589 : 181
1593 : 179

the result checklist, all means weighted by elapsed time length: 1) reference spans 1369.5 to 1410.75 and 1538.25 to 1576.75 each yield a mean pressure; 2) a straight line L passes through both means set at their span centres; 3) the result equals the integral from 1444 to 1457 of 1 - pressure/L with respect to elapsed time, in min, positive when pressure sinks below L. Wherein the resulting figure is 1.3 min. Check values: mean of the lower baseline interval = 202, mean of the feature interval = 170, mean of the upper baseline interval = 167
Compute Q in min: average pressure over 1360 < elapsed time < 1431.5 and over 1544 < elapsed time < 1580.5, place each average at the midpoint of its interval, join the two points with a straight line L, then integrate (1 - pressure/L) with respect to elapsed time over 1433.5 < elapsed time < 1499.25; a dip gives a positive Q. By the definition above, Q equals 5.1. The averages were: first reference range 198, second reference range 168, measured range 171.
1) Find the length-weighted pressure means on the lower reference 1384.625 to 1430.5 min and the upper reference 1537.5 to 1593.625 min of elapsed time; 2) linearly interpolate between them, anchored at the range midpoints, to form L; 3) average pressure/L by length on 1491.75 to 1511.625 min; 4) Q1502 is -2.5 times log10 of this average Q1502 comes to 0.09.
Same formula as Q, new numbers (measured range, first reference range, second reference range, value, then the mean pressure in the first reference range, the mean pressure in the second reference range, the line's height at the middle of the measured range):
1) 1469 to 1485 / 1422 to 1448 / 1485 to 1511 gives 0.61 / 186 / 168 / 174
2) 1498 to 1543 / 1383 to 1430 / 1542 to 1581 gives 3.48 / 201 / 168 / 177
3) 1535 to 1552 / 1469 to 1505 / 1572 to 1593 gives 0.94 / 165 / 180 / 174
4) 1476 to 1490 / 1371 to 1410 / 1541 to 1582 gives 1.48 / 202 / 168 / 184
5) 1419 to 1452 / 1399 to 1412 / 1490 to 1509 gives 2.31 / 212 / 167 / 198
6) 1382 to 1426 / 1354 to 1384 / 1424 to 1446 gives -2.78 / 192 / 187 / 189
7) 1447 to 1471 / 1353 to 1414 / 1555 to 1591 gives 2.41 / 199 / 174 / 189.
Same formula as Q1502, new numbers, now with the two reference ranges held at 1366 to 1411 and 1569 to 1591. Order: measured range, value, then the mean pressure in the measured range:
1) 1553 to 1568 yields 0.10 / 165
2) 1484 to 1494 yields 0.14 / 166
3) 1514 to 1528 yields 0.18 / 158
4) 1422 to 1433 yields 0.03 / 191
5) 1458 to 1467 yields 0.13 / 171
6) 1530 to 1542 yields 0.13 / 163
